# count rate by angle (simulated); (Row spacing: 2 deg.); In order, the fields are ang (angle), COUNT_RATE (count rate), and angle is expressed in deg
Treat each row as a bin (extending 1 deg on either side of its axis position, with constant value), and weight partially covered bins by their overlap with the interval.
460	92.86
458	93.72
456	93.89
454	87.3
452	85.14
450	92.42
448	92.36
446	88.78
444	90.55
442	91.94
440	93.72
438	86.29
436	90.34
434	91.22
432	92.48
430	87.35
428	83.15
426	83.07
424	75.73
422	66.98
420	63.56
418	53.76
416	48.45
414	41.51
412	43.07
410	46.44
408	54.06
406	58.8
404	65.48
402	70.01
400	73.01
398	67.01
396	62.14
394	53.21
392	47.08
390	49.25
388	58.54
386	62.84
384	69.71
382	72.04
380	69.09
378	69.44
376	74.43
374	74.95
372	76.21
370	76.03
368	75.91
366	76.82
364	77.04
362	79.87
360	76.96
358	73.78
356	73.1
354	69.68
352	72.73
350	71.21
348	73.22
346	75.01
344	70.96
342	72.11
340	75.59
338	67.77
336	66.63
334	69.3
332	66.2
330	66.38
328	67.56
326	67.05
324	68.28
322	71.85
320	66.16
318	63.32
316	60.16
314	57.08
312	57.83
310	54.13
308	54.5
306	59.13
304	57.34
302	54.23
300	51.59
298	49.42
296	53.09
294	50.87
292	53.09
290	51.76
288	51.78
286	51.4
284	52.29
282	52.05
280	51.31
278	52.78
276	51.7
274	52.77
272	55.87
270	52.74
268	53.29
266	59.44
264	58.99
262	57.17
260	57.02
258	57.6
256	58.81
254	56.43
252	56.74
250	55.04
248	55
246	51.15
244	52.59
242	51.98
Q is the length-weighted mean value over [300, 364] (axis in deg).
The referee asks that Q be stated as 67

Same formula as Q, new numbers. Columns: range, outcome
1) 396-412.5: 60.4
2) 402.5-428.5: 60.1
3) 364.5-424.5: 63.2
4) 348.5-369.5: 74.7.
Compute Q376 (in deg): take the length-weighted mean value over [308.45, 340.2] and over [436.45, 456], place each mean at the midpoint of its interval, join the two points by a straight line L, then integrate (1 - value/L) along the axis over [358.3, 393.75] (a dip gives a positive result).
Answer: 2.7 deg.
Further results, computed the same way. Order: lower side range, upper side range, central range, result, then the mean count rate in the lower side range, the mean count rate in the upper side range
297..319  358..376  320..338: -1.3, 56.2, 76.4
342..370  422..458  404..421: 6.4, 74.3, 88.1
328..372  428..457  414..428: 3.5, 72.6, 90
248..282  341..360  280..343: 5.0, 55.4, 72.7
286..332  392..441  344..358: -2.3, 58.5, 68.3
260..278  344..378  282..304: 2.9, 55.2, 74.5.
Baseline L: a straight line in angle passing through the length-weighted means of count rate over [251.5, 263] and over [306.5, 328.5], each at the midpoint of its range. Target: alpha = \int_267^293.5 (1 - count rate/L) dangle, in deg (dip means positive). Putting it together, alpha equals 3.01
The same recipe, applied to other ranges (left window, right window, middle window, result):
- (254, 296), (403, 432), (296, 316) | 0.3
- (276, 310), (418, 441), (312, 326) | -1.4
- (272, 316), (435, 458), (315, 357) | -3.7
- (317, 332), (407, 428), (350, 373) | -4.1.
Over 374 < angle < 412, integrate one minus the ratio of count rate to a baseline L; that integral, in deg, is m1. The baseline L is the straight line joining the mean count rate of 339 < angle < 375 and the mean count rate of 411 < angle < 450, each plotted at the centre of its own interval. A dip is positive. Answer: 6.9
